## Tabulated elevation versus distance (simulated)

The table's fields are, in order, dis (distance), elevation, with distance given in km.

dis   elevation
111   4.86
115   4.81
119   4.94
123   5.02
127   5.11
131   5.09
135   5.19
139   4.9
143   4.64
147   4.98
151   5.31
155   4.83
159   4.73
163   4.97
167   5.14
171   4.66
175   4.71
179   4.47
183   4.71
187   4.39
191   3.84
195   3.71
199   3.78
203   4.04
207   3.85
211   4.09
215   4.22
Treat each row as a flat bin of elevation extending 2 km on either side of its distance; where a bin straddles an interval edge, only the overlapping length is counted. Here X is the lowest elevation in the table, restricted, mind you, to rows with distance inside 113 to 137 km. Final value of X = 4.81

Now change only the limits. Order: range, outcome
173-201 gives 3.71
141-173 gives 4.64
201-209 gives 3.85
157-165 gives 4.73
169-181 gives 4.47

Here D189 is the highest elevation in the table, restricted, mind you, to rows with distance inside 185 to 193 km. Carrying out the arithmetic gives 4.39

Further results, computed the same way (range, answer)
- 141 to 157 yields 5.31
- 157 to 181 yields 5.14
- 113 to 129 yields 5.11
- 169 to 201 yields 4.71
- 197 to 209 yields 4.04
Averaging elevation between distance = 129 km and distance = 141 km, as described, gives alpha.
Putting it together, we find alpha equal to 5.06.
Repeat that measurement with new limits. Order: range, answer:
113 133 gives 4.99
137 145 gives 4.77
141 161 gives 4.9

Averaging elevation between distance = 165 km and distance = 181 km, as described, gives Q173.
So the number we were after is 4.75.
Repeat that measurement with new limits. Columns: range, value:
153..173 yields 4.87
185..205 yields 3.95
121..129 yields 5.06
